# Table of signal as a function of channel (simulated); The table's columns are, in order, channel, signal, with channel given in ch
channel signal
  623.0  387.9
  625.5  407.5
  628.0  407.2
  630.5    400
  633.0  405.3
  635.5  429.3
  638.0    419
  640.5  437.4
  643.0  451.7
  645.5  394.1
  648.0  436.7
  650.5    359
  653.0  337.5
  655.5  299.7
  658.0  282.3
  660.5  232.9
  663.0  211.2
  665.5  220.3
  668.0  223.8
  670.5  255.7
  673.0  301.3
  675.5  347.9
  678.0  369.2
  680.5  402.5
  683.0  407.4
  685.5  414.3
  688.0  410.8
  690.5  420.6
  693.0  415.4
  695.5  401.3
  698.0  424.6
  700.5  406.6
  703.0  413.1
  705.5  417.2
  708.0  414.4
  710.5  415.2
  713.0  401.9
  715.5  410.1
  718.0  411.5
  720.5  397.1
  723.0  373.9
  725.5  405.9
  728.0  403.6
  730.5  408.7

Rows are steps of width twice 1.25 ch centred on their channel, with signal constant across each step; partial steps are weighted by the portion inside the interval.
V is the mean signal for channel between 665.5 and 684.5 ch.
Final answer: 324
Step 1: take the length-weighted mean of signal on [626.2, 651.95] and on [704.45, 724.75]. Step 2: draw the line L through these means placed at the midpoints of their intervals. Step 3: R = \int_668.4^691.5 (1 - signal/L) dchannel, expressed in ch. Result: 2.5 ch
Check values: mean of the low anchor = 413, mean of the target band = 364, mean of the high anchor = 405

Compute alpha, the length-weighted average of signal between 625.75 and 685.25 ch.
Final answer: 351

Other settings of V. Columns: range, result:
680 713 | 412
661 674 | 241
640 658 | 379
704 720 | 411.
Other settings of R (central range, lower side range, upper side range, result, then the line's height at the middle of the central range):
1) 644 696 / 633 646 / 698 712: 9.95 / 421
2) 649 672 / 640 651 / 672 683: 7.14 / 392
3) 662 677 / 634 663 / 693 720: 4.68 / 381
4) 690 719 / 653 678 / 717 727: -4.47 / 358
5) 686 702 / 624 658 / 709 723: -0.47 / 401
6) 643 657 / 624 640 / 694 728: 1.34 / 411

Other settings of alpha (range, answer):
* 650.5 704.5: 344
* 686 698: 413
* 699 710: 413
